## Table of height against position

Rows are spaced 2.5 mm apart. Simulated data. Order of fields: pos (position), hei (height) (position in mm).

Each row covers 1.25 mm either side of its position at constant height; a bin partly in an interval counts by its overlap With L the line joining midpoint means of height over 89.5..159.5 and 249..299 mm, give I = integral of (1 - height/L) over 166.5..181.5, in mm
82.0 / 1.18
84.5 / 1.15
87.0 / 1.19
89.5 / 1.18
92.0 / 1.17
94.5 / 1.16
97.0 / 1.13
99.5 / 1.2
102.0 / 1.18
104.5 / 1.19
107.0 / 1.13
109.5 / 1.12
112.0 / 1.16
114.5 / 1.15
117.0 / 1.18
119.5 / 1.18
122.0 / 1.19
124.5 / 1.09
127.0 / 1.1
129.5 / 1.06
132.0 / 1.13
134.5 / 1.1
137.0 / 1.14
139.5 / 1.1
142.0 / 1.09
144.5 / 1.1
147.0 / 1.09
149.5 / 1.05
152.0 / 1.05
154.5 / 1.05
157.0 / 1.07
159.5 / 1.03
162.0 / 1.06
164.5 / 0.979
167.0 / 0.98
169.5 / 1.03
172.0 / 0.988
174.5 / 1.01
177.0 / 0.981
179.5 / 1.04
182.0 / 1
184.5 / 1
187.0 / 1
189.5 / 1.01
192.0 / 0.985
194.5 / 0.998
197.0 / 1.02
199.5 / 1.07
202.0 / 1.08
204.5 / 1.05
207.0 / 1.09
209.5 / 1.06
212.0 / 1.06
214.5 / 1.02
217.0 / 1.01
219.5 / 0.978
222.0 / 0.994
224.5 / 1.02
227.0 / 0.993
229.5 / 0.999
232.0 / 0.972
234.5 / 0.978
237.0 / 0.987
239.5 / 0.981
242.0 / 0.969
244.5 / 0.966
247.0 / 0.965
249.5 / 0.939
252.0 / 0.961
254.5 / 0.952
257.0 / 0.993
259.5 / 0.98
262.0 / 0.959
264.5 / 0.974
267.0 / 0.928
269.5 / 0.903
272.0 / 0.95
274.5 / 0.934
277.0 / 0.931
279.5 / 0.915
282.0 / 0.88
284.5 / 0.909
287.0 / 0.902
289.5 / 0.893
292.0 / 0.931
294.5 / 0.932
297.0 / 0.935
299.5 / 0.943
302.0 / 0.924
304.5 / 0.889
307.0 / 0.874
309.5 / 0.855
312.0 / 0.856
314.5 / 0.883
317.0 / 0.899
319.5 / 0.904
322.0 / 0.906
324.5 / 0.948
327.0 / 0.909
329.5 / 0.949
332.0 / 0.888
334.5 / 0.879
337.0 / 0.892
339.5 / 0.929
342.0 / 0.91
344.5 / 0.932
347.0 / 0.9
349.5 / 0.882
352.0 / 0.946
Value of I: 0.8 mm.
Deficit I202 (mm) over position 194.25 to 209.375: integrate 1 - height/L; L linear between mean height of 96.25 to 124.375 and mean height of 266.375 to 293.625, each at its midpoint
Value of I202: -0.4 mm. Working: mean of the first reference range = 1.16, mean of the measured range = 1.06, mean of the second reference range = 0.916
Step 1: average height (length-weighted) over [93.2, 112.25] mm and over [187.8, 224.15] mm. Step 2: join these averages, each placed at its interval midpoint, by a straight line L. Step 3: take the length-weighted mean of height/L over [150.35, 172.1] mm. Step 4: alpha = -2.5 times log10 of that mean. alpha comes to 0.06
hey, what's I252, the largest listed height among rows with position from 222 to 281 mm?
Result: 1.02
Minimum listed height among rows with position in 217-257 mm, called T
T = 0.939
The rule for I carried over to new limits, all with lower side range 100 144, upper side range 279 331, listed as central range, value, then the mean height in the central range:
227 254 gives 0.41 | 0.972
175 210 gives 0.68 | 1.03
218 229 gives 0.12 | 0.997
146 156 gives 0.36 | 1.06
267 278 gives 0.20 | 0.929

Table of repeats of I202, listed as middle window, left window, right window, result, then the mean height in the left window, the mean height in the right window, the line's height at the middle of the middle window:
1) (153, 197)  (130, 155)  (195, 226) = 2.1 mm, 1.09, 1.04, 1.06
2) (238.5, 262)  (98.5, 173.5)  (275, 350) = 0.2 mm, 1.1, 0.906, 0.974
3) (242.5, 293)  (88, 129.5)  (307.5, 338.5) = 1.3 mm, 1.15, 0.897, 0.963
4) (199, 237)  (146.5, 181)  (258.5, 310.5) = -1.7 mm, 1.03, 0.921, 0.98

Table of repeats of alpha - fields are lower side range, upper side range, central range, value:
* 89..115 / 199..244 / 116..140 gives 0.00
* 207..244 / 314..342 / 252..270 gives 0.01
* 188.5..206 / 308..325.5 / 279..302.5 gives 0.01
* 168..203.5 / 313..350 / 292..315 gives 0.03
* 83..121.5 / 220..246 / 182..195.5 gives 0.05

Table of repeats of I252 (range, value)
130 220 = 1.14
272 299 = 0.95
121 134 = 1.19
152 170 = 1.07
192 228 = 1.09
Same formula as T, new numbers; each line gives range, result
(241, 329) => 0.855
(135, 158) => 1.05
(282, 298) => 0.88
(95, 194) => 0.979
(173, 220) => 0.978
